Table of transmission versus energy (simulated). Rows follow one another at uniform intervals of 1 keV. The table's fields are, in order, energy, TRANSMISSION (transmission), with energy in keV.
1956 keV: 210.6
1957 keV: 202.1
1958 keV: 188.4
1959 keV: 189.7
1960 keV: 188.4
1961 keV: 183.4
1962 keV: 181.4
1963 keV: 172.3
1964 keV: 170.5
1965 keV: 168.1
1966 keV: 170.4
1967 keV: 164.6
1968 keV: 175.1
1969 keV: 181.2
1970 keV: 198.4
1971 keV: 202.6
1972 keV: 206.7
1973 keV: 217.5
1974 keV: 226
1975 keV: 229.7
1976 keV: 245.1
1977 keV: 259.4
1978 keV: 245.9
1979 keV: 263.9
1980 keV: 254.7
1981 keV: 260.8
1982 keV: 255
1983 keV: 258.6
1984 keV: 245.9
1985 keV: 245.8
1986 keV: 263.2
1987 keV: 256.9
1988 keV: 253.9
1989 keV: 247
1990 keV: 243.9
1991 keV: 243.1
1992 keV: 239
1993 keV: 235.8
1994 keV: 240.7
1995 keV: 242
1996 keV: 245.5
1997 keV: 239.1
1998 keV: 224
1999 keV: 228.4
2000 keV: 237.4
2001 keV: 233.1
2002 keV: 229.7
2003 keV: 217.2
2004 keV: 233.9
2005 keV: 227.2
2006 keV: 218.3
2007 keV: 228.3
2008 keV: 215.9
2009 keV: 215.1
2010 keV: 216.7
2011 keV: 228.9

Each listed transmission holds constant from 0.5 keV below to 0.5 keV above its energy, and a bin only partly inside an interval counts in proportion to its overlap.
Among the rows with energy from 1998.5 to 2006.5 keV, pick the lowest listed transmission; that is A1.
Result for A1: 217.2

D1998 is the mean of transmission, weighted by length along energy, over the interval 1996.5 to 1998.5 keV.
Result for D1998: 232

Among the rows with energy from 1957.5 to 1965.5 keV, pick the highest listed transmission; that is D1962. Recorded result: 189.7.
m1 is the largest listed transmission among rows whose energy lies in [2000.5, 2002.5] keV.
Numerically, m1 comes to 233.1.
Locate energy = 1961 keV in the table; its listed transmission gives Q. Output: 183.4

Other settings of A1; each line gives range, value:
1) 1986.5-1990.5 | 243.9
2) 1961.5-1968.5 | 164.6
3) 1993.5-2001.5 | 224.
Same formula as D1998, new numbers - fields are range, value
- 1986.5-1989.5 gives 253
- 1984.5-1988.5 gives 255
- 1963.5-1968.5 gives 170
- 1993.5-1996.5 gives 243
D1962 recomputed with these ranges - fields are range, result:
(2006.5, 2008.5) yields 228.3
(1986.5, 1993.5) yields 256.9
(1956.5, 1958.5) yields 202.1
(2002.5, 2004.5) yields 233.9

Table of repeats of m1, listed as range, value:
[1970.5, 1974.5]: 226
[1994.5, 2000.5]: 245.5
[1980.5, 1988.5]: 263.2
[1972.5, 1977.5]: 259.4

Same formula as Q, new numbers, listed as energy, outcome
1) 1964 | 170.5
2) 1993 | 235.8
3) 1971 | 202.6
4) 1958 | 188.4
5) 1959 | 189.7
